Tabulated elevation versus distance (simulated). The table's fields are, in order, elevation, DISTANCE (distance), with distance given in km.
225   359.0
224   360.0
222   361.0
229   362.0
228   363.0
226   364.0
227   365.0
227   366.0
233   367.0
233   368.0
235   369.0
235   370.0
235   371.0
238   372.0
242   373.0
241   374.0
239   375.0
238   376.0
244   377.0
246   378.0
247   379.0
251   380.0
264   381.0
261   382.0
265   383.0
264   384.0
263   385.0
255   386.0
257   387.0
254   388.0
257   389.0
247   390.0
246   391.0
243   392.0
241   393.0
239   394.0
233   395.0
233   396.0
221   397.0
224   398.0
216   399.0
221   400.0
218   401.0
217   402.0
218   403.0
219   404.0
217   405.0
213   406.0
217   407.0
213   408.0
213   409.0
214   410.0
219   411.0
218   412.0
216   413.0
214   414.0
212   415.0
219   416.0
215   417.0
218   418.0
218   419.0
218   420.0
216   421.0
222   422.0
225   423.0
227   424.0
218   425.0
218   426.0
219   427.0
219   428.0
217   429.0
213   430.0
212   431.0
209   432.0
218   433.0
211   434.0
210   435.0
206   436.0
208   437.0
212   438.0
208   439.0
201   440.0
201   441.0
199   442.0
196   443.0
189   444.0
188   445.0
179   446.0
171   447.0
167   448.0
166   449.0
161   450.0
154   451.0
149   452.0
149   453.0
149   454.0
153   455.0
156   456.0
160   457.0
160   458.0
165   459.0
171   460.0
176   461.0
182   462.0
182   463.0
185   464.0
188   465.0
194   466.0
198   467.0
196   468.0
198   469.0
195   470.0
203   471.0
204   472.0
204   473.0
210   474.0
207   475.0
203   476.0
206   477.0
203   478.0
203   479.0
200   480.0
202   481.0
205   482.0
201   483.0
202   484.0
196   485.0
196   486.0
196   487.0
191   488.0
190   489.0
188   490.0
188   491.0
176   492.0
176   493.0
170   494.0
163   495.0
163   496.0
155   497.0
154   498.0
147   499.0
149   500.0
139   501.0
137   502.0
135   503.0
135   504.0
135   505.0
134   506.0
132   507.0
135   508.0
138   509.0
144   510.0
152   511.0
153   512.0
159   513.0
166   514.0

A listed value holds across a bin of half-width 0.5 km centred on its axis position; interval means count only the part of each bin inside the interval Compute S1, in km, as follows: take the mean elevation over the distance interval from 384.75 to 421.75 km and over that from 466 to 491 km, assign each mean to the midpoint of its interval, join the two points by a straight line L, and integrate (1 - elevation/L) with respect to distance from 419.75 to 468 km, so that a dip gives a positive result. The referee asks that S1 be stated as 4.7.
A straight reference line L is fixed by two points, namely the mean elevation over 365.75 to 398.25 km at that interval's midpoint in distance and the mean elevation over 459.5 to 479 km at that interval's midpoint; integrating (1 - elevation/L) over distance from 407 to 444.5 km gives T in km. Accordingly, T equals 1.12 km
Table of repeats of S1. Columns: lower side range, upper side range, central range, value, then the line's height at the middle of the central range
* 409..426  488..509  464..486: -3.4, 174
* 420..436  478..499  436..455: 2.5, 208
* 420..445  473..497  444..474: 3.7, 202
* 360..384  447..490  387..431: -0.9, 219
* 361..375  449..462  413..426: -2.0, 190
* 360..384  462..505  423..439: -0.4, 210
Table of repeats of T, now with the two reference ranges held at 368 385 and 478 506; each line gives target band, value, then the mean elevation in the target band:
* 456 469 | 0.85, 180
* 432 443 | 0.06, 207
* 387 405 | 0.15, 232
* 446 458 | 2.43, 159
